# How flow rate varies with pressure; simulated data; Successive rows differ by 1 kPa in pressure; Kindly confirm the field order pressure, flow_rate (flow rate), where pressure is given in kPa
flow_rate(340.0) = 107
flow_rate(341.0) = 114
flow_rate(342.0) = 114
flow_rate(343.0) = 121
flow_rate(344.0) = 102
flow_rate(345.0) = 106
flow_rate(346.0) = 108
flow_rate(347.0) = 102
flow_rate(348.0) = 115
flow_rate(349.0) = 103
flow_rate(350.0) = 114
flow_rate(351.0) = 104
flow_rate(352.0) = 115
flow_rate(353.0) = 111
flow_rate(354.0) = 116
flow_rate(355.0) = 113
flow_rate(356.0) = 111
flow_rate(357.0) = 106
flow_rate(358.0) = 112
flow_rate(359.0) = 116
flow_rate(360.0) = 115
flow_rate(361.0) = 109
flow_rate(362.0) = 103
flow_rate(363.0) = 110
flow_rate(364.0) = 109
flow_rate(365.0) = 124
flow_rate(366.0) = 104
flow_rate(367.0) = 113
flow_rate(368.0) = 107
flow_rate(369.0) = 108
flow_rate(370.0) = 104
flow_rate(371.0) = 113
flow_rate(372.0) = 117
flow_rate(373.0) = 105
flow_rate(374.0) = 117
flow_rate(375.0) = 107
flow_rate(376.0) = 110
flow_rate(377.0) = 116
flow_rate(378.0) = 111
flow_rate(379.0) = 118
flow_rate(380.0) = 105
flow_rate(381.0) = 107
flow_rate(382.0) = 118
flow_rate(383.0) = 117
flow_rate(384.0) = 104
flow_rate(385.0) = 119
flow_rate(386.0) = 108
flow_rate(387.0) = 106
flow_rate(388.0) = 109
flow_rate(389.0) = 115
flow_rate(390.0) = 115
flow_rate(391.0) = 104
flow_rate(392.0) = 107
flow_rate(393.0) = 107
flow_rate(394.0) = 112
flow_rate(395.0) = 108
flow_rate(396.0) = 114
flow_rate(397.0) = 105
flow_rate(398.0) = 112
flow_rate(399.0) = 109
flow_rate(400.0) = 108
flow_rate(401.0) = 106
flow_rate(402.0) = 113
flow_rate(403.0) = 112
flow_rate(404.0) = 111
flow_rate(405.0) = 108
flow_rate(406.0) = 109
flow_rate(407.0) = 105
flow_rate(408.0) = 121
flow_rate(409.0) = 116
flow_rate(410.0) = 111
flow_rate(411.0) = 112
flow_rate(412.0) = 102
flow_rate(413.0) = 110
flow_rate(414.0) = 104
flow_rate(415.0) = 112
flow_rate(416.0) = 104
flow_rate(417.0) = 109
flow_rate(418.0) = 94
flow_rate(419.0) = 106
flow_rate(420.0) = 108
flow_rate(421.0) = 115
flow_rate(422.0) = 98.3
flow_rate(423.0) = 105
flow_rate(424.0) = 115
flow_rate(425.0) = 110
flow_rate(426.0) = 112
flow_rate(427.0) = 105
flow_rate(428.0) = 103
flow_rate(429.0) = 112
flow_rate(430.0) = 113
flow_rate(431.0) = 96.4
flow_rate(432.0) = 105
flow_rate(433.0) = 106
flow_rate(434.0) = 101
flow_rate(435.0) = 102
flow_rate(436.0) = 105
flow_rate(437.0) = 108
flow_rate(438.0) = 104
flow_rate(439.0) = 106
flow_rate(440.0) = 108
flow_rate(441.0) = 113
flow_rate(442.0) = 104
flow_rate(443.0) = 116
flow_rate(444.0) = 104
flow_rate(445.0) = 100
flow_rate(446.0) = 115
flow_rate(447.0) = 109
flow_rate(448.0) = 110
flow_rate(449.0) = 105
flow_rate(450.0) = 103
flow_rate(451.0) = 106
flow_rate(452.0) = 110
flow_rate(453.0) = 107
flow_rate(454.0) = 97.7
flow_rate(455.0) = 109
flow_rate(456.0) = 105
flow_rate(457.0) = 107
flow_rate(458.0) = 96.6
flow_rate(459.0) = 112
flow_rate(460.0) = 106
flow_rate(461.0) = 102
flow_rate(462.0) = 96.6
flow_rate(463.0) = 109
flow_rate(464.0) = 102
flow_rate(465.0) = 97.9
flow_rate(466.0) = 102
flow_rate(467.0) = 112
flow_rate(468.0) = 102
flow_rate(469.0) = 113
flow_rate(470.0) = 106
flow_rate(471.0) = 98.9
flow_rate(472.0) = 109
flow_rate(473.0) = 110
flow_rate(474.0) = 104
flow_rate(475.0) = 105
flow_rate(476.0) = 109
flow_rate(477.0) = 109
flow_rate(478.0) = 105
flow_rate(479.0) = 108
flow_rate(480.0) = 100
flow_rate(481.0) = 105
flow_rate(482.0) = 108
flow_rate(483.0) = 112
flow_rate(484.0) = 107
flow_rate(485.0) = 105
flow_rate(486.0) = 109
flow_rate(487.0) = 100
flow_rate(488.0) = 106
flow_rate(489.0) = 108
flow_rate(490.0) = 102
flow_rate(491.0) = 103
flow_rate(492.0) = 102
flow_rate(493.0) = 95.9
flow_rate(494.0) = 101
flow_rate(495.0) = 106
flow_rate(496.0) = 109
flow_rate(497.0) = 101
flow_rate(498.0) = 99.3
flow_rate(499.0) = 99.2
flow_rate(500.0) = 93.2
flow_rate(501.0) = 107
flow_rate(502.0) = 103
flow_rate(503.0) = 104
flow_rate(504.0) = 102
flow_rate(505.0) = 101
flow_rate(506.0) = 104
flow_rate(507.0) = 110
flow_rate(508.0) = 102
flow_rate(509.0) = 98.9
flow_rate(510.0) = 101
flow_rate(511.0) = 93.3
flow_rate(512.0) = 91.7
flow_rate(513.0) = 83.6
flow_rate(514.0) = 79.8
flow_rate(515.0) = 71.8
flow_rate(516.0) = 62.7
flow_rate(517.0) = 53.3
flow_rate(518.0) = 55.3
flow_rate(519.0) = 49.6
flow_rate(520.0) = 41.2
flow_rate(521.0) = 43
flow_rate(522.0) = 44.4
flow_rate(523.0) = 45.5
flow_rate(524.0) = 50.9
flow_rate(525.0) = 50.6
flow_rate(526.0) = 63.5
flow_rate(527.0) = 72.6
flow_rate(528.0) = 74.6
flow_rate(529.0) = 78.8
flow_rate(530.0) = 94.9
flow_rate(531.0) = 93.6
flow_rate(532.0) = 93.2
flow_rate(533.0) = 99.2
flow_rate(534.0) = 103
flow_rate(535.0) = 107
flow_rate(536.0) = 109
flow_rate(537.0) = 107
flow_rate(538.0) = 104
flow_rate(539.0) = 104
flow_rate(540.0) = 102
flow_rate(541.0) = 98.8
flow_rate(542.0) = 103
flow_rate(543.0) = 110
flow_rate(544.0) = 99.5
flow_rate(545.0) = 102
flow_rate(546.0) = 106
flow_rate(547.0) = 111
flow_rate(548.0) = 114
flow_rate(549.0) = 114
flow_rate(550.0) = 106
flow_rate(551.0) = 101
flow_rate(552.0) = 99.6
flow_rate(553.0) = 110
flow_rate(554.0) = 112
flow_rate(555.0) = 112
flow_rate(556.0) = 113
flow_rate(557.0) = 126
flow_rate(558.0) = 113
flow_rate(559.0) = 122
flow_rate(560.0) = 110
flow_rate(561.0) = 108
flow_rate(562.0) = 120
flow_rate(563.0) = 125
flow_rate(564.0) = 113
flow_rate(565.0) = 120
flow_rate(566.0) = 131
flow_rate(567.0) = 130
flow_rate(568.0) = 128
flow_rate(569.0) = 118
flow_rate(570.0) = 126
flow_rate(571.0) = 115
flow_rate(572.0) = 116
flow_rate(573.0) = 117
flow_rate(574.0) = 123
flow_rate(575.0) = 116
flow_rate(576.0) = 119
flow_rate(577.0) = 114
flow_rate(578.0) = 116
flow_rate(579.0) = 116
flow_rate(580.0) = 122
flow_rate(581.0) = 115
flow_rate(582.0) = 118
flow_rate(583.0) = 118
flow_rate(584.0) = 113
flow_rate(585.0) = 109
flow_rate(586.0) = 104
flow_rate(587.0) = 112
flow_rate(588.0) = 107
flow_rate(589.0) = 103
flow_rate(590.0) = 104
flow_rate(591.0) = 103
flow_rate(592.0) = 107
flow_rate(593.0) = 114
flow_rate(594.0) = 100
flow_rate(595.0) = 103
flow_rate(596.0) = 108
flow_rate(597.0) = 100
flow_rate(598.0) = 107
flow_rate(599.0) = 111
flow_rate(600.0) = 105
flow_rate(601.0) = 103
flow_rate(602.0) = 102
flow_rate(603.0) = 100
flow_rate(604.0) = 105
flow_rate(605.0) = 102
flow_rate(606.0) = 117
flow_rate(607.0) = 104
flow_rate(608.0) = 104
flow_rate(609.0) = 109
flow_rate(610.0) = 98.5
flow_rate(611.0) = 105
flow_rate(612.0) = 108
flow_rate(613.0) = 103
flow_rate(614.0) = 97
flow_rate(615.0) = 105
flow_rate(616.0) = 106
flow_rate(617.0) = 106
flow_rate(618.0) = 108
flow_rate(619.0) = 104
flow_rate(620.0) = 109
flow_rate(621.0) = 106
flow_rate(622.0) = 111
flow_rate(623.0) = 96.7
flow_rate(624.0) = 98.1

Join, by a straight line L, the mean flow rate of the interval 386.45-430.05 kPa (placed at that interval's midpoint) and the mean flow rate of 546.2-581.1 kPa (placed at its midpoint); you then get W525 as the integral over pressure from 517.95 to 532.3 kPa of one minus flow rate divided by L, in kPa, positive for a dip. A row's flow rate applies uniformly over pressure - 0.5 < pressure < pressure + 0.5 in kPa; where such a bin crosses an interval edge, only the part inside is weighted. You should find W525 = 6.4 kPa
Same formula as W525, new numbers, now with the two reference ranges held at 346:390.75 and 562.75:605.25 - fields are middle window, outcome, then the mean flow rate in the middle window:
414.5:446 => 1.3 kPa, 107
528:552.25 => 2.2 kPa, 102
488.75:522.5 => 7.0 kPa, 88.7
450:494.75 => 2.7 kPa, 105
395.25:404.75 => 0.1 kPa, 110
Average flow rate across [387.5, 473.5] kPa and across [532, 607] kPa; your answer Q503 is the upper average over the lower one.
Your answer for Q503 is 1.03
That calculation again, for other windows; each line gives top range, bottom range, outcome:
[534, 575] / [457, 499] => 1.08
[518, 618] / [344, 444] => 0.95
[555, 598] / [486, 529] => 1.34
